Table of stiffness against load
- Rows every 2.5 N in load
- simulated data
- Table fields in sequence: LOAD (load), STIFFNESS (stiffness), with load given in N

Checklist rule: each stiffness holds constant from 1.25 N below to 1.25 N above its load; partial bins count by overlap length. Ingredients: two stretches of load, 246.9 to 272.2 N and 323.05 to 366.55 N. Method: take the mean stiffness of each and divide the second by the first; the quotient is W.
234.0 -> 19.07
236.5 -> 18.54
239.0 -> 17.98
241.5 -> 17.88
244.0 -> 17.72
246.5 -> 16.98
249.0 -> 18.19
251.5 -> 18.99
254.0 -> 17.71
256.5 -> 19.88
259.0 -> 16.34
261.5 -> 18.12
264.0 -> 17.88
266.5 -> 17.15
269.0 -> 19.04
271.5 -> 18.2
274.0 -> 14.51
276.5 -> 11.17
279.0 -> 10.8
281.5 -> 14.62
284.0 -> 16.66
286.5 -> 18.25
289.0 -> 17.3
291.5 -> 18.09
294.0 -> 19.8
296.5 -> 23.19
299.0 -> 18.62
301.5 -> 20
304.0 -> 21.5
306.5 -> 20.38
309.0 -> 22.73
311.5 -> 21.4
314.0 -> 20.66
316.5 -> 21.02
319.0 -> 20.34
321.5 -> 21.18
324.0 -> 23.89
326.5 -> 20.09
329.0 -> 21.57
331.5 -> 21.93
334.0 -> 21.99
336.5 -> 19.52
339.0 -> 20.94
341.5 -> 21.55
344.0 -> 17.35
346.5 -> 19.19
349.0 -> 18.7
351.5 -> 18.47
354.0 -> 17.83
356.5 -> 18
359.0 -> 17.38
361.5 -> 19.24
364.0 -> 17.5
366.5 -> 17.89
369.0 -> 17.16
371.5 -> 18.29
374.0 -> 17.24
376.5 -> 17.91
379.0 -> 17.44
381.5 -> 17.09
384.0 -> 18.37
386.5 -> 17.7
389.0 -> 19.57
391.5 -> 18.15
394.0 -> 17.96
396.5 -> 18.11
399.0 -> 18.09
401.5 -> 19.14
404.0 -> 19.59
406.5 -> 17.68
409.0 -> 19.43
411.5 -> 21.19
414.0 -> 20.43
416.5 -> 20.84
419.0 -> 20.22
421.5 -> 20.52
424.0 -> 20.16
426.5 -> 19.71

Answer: 1.08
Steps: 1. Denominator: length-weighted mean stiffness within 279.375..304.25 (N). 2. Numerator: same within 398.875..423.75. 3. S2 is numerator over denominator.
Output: 1.08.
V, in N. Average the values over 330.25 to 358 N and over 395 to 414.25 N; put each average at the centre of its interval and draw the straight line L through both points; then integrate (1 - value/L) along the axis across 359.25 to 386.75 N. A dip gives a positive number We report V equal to 2.2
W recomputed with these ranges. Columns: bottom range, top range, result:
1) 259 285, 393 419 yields 1.22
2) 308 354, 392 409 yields 0.90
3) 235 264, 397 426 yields 1.09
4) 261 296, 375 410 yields 1.10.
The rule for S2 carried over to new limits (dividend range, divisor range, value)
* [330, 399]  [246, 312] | 1.03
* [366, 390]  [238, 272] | 0.99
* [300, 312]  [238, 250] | 1.19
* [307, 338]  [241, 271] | 1.19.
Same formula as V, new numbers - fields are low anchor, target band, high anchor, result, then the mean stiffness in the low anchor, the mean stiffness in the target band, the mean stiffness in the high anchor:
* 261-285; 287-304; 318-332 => -1.3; 15.7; 19.6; 21.5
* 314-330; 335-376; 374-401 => 2.3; 21.3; 18.5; 18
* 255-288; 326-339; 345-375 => -2.6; 16.4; 21.1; 18.1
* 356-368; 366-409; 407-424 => 2.2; 18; 18.1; 20.3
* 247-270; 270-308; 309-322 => 4.2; 18.1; 17.6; 21.1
